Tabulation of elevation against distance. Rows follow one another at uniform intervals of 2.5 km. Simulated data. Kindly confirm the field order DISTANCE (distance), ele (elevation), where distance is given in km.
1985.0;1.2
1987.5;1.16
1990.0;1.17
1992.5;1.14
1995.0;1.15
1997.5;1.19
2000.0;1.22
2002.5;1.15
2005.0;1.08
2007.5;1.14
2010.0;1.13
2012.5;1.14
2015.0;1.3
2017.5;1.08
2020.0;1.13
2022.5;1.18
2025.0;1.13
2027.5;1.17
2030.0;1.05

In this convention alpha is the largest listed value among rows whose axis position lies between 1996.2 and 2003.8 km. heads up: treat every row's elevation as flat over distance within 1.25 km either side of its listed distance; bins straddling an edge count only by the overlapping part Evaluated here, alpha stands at 1.22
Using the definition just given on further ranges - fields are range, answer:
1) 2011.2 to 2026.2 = 1.3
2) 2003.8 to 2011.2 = 1.14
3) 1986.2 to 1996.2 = 1.17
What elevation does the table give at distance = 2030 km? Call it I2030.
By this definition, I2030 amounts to 1.05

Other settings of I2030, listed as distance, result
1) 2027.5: 1.17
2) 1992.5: 1.14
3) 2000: 1.22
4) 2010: 1.13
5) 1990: 1.17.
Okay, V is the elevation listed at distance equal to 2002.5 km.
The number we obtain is 1.15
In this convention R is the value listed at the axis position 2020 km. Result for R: 1.13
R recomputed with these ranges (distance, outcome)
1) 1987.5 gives 1.16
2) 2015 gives 1.3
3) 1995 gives 1.15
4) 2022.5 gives 1.18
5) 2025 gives 1.13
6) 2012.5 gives 1.14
